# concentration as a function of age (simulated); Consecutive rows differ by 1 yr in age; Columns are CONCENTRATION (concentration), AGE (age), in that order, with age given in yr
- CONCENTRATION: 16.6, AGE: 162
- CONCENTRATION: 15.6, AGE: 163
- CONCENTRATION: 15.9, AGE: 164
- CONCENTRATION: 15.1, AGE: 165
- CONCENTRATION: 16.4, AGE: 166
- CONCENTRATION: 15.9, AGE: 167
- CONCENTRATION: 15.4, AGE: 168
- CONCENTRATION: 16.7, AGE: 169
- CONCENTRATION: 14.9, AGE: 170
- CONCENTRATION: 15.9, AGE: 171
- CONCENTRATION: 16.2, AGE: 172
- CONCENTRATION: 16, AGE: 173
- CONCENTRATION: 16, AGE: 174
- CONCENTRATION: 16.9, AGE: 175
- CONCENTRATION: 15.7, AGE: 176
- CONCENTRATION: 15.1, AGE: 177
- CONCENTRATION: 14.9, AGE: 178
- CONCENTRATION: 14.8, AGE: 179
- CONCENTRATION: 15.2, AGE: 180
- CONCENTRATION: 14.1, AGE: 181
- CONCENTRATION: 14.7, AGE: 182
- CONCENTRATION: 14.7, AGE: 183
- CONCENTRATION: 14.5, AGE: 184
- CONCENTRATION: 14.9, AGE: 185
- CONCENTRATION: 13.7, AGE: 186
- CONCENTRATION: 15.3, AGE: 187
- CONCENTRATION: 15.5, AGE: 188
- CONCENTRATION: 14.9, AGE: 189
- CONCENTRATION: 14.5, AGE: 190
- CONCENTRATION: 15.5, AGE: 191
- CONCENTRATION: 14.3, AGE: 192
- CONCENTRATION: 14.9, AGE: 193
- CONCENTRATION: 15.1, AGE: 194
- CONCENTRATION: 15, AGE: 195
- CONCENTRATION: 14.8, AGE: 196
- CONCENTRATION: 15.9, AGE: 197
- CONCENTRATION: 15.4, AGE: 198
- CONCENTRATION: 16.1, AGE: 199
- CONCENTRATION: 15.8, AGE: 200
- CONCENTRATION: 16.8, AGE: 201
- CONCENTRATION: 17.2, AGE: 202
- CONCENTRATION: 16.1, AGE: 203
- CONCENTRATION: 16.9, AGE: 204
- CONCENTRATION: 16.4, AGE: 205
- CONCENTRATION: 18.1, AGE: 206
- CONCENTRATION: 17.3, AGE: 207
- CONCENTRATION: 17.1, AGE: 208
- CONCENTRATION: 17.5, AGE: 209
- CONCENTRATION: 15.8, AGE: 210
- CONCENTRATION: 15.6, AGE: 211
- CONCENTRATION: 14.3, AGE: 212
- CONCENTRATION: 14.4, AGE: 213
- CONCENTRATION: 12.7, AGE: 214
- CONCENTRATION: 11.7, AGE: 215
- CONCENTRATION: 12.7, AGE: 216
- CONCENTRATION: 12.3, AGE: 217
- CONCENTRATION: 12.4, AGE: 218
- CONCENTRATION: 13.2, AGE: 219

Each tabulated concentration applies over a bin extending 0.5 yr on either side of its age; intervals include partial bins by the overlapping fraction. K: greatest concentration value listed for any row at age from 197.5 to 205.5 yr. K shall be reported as 17.2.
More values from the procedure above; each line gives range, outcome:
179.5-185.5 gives 15.2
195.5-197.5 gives 15.9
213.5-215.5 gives 12.7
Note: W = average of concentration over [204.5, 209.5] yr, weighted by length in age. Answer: 17.3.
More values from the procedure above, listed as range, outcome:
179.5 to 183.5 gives 14.7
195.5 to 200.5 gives 15.6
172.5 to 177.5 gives 15.9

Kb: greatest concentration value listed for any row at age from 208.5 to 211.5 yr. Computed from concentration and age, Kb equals 17.5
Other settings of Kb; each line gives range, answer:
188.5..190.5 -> 14.9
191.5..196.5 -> 15.1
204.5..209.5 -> 18.1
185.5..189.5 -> 15.5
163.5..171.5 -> 16.7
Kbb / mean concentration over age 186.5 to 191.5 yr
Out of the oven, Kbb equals 15.1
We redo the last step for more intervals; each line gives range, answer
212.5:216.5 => 12.9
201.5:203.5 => 16.6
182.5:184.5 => 14.6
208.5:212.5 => 15.8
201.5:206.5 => 16.9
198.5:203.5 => 16.4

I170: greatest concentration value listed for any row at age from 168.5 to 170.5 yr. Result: 16.7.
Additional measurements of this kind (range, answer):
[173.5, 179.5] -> 16.9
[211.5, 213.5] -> 14.4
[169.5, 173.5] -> 16.2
